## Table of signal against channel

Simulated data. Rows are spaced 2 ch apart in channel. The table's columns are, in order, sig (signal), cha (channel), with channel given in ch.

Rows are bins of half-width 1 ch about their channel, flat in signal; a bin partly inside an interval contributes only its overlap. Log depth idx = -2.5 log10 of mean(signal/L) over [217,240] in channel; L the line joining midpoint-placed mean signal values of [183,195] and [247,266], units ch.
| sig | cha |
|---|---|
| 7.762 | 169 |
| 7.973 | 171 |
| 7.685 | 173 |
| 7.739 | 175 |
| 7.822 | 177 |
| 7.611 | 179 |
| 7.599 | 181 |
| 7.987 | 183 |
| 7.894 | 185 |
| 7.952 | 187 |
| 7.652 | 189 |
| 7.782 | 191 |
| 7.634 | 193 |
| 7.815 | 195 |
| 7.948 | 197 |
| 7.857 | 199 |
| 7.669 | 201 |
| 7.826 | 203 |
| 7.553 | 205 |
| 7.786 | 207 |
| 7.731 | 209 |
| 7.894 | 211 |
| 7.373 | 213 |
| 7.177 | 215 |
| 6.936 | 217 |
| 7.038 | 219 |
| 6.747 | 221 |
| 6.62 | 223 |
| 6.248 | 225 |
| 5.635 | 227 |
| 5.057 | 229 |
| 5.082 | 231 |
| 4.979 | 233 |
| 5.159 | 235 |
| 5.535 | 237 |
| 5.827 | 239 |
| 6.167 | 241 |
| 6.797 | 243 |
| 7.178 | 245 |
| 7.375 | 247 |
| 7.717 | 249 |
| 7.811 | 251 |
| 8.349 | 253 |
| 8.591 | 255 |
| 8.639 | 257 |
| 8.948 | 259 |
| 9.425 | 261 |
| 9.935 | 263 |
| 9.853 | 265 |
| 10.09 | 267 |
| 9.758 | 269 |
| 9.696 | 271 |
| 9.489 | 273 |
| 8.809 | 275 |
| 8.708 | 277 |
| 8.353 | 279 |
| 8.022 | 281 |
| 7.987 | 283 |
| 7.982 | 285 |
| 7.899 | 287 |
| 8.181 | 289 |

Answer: 0.38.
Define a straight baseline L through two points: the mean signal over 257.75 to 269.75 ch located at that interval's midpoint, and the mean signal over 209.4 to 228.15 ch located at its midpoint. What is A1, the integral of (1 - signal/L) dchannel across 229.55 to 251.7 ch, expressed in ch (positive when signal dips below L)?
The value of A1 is 5.3 ch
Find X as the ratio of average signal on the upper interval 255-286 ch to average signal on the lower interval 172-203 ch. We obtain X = 1.16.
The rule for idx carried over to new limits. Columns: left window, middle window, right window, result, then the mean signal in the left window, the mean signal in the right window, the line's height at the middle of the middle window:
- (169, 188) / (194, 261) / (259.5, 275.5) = 0.233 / 7.8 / 9.64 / 8.81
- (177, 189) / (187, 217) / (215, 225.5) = -0.058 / 7.8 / 6.78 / 7.28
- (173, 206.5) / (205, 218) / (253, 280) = 0.095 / 7.77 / 9.22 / 8.18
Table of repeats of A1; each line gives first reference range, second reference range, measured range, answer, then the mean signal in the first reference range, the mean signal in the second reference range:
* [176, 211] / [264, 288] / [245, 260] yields 0.8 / 7.78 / 8.89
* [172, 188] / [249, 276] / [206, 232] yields 5.2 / 7.79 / 9.13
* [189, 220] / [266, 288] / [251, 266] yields -0.9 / 7.6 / 8.8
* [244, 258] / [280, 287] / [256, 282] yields -4.0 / 7.95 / 7.98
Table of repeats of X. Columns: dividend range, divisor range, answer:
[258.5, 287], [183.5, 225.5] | 1.20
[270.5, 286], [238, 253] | 1.22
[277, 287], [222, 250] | 1.33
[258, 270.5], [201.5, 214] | 1.26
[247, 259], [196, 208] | 1.06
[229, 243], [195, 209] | 0.71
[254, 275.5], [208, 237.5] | 1.48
